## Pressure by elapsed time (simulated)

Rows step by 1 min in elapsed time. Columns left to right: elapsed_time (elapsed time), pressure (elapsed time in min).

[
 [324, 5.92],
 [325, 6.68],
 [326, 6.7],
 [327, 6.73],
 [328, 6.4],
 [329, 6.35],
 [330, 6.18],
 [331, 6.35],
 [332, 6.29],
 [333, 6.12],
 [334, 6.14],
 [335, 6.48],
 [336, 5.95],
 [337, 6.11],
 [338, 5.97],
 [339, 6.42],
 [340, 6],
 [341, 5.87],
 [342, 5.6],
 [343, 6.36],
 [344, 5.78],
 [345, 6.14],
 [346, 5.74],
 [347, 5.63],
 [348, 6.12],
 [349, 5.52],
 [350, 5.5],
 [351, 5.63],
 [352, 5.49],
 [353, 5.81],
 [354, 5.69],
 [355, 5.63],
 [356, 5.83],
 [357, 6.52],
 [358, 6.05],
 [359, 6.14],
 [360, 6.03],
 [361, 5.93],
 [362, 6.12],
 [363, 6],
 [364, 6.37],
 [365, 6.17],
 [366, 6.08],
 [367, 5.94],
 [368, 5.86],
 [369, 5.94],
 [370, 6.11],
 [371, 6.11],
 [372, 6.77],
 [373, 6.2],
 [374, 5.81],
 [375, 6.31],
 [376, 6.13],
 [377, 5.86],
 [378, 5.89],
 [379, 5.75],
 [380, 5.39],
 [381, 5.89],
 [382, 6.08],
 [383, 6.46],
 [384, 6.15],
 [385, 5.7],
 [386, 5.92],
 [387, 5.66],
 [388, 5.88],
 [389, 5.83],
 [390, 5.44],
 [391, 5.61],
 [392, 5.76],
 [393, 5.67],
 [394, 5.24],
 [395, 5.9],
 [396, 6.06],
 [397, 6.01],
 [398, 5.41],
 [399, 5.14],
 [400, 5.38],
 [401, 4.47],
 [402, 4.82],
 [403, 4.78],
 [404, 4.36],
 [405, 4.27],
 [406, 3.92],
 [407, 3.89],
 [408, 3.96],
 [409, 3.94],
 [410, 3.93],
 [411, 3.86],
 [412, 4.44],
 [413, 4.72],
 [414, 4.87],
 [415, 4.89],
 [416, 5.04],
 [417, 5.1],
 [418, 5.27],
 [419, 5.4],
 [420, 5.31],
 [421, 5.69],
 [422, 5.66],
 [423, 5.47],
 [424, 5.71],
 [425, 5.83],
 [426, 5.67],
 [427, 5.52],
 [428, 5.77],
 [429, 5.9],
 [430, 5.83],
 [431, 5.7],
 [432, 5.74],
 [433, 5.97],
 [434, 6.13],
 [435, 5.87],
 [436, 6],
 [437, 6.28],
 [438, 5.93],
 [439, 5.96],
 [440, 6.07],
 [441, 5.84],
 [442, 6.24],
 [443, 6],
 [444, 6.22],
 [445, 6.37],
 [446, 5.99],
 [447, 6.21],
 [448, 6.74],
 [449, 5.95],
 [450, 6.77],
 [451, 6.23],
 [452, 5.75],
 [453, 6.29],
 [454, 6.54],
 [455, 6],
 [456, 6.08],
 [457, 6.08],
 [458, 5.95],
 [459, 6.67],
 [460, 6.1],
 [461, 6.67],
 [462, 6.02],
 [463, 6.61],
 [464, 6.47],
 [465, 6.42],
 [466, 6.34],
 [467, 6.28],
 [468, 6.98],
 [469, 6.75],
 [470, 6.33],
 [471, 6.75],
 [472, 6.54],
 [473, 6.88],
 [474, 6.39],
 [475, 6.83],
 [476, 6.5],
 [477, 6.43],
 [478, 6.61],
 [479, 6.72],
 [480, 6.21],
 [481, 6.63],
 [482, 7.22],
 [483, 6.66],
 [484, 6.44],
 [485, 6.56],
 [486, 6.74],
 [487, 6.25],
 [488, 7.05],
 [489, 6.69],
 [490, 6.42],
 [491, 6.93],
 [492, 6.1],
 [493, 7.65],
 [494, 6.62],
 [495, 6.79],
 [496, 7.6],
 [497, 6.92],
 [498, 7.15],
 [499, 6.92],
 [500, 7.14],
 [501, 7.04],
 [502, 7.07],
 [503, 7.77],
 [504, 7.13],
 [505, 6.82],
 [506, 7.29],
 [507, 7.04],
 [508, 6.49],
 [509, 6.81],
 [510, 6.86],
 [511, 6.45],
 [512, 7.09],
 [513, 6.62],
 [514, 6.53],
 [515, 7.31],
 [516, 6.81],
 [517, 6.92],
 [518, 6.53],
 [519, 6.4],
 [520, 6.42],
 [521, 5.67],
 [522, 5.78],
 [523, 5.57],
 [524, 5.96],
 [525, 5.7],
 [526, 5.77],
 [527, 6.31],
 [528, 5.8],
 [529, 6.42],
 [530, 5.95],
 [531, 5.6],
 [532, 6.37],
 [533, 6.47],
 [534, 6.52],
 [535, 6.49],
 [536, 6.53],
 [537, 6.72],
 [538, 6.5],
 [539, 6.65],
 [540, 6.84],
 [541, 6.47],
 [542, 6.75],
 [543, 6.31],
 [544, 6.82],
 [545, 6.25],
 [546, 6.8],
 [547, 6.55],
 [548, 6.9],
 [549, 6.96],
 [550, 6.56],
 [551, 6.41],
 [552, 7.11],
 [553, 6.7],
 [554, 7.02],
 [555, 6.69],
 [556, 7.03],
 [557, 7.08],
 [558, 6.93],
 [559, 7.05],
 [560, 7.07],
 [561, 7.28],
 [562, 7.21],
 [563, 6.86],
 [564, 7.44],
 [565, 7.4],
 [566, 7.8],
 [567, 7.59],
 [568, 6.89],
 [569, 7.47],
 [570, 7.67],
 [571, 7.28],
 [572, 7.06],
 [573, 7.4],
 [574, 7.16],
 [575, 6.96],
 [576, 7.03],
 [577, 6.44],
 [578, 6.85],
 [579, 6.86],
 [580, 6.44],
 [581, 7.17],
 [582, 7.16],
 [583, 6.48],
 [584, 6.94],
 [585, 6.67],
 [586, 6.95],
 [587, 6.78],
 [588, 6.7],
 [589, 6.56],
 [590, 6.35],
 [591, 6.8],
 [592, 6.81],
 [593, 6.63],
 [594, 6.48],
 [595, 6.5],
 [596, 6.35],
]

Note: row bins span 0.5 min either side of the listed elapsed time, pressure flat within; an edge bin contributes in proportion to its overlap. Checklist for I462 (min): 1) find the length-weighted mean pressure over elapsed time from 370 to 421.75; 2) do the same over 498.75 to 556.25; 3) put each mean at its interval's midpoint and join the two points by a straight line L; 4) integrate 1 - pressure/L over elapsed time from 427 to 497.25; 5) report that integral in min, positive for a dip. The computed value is -4.7 min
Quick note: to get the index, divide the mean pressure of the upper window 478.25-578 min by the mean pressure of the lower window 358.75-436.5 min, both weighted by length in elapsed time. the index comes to 1.2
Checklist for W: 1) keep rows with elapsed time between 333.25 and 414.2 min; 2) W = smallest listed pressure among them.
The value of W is 3.86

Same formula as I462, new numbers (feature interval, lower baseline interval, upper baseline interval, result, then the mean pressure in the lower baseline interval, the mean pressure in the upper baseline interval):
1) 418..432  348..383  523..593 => 1.28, 5.97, 6.75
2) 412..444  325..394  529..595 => 3.22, 6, 6.82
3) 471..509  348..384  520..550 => -3.53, 5.98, 6.33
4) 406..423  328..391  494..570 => 4.05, 5.99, 6.74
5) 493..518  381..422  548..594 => -2.80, 5.17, 6.96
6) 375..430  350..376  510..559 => 7.21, 6.01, 6.51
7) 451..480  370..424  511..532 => -2.78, 5.36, 6.27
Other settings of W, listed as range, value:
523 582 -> 5.57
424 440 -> 5.52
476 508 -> 6.1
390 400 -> 5.14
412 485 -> 4.44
